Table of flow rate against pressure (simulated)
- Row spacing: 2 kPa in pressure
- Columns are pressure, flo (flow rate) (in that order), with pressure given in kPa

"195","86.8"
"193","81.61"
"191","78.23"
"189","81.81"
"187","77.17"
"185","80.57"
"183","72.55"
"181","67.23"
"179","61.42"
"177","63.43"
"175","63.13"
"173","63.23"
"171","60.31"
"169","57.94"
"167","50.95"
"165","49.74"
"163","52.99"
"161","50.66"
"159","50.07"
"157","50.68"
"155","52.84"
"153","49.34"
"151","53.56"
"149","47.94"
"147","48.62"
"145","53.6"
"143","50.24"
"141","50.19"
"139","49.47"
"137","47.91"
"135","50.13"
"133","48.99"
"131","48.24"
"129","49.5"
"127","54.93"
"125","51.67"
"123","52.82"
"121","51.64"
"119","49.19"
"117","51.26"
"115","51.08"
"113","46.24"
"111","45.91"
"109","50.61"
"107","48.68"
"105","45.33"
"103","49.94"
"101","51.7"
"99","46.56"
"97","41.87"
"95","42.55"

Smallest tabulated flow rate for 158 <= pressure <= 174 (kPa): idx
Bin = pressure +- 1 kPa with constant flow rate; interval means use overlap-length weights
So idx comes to 49.74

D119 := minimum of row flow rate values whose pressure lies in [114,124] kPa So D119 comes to 49.19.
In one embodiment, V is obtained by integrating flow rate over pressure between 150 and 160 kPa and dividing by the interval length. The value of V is 51.3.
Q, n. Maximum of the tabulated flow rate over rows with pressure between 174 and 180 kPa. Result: 63.43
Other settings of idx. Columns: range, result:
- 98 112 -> 45.33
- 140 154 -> 47.94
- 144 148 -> 48.62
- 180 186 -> 67.23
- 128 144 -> 47.91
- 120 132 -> 48.24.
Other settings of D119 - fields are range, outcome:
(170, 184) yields 60.31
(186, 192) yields 77.17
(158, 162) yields 50.07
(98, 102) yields 46.56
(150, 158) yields 49.34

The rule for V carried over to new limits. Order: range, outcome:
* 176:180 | 62.4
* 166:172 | 56.4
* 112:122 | 49.9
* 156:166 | 50.8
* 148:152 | 50.8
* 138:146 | 50.9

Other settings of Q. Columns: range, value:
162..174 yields 63.23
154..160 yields 52.84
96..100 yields 46.56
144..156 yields 53.6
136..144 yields 50.24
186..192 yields 81.81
